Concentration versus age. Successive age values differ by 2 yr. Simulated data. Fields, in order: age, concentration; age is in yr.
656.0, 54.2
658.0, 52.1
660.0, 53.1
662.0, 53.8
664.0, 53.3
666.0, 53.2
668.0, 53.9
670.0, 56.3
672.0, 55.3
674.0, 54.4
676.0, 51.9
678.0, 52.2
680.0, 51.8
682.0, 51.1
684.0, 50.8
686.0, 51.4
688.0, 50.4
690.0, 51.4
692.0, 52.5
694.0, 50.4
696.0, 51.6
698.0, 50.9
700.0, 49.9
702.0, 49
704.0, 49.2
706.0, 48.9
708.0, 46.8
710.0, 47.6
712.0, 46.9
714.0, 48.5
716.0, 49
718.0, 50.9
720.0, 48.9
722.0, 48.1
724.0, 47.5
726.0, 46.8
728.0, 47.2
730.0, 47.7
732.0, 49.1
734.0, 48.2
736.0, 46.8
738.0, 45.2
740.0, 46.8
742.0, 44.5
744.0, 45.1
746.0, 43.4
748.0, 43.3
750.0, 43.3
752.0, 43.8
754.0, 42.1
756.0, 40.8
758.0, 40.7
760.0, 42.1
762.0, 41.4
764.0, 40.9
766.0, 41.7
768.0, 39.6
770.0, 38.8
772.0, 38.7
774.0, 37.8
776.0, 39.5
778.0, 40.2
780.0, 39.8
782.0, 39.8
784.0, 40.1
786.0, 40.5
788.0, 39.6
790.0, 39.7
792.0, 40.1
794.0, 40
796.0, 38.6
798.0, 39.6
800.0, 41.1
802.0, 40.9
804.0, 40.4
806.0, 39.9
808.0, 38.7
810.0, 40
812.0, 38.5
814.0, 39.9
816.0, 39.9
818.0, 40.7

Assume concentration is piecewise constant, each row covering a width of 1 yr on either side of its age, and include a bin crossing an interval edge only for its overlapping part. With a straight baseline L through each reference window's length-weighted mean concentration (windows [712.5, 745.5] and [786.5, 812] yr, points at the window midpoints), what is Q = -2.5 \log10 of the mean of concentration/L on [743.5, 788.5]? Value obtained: 0.06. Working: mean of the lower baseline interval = 47.4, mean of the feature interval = 41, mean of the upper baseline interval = 39.8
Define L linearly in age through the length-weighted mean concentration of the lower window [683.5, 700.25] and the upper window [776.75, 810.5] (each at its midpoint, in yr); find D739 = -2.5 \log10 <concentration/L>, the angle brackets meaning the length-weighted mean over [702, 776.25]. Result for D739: 0.03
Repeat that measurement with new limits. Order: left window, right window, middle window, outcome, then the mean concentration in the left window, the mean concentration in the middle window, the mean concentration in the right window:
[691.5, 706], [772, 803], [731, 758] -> 0.01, 50.3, 44.6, 39.8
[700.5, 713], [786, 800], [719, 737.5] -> -0.04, 48.1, 47.7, 39.8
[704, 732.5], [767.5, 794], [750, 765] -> 0.03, 48.2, 41.8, 39.6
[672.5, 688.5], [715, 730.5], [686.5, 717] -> 0.01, 51.9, 49.6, 48.3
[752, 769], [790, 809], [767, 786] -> 0.04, 41.3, 39.4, 39.9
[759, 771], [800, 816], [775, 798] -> 0.01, 40.8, 39.8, 39.9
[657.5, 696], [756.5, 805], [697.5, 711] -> 0.01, 52.6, 48.8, 40.1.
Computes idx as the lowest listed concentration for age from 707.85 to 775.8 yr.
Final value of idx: 37.8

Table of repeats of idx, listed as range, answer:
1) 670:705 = 49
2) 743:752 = 43.3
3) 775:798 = 38.6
